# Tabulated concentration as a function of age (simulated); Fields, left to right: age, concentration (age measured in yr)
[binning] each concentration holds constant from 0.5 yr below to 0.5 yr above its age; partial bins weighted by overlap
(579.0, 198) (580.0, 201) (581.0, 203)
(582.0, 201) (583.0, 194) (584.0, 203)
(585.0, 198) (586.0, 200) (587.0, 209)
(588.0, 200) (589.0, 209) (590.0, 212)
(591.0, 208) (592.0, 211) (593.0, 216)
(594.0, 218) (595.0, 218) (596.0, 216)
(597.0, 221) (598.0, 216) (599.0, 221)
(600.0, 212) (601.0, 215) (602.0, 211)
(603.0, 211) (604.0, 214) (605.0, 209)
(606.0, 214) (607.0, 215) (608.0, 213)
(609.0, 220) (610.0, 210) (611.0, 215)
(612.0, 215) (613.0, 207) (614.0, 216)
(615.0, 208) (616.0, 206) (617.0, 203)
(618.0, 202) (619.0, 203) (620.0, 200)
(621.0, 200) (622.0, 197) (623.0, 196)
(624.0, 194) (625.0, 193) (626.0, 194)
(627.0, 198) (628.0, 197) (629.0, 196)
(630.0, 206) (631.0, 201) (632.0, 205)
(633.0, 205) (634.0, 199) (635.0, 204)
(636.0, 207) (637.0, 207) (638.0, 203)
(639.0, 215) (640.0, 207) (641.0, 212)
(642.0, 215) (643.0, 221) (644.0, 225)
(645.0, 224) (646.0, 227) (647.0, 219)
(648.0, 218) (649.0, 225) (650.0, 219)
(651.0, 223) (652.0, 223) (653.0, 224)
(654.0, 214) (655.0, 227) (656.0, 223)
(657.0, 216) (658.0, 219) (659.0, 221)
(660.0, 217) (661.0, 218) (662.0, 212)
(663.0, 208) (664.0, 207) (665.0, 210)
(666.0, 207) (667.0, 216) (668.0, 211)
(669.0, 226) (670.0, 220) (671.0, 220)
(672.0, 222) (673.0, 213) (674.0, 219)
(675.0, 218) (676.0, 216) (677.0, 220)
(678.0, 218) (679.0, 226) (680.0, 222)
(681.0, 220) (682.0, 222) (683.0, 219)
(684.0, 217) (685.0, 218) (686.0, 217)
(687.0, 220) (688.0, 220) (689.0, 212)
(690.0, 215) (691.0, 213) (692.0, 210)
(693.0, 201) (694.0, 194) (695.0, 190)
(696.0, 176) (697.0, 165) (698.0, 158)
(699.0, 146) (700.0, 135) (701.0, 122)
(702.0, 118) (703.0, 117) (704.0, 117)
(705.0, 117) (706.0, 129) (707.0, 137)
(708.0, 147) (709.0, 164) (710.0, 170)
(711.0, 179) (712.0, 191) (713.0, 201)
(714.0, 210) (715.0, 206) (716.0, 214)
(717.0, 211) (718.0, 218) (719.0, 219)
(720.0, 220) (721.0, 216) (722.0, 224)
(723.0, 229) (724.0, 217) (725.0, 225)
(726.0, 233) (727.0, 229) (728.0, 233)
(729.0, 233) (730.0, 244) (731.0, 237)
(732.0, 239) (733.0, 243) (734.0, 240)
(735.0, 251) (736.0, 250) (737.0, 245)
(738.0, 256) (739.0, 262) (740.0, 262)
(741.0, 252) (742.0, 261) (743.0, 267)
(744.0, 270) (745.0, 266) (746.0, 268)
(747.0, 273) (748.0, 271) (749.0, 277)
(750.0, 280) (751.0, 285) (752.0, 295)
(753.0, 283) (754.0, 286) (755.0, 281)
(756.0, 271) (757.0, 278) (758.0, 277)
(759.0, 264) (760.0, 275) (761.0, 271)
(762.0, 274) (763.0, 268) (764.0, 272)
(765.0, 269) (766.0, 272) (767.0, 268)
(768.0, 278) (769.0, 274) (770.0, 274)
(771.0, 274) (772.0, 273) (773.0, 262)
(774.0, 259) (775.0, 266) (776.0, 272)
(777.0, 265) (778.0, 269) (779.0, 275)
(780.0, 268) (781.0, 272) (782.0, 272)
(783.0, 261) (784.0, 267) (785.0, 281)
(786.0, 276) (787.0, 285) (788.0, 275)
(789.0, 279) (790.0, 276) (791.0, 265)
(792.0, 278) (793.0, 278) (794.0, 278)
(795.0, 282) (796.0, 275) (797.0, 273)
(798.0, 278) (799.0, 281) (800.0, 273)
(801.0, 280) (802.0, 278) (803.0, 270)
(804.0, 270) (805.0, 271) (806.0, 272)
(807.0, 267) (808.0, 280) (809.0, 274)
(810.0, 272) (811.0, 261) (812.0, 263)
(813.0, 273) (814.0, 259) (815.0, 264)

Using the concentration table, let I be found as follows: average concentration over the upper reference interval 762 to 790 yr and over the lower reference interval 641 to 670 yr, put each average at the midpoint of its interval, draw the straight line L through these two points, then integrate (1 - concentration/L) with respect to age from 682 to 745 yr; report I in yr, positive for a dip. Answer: 9.9 yr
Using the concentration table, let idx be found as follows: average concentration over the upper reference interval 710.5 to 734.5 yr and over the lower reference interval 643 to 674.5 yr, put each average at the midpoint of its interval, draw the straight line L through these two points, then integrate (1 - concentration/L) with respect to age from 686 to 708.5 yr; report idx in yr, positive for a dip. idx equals 5.4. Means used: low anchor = 219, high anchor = 221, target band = 167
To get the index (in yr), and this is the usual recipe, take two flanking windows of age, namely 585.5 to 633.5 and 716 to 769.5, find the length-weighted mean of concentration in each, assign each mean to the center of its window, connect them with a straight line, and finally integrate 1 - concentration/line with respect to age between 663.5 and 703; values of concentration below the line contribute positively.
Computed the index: 5.5 yr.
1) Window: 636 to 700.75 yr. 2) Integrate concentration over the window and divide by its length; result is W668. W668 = 211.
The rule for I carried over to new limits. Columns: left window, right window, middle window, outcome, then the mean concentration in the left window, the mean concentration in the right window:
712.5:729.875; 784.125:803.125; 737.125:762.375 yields -3.0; 220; 277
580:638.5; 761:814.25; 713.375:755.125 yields 1.0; 207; 272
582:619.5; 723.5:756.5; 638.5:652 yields 0.4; 210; 257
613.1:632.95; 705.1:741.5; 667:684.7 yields -0.8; 201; 217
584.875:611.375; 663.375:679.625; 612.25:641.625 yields 1.5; 212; 217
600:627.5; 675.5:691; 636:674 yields -0.6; 207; 219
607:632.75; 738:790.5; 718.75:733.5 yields 1.4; 204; 272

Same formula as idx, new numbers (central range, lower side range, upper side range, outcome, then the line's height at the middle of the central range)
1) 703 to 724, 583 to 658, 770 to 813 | 5.1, 244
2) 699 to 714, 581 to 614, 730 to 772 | 6.2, 251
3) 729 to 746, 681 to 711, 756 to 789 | -1.8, 228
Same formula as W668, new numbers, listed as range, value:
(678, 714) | 182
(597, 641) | 207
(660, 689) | 217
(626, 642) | 204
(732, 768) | 268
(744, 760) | 277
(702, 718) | 167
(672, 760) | 220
